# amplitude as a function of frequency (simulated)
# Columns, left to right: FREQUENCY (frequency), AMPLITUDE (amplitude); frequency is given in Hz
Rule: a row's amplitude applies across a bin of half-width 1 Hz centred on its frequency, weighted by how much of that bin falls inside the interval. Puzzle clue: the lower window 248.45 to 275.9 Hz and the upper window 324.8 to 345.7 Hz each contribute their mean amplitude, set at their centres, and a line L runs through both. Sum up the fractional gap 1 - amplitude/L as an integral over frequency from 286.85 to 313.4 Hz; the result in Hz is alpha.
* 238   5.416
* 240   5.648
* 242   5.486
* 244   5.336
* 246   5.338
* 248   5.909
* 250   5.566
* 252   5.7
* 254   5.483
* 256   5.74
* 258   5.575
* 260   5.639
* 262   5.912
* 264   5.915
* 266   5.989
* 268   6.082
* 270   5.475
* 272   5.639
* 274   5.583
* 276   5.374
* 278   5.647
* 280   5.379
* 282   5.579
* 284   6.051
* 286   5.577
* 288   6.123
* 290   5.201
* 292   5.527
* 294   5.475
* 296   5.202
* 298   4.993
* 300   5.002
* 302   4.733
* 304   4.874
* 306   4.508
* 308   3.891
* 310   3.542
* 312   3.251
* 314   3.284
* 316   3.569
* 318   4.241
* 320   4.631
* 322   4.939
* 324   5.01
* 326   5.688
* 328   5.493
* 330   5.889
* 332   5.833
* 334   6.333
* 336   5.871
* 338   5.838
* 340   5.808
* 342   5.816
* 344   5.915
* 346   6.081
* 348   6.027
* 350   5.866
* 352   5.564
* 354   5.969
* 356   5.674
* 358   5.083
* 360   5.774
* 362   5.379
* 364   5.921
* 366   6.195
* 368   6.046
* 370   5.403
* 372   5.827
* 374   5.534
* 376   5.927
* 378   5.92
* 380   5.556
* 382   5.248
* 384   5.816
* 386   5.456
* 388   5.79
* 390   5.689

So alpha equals 4.6 Hz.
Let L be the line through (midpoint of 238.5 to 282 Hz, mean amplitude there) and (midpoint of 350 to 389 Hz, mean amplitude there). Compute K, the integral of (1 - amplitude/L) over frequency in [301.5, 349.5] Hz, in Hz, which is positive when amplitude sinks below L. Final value 5.2 Hz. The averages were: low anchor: 5.63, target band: 5.06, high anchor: 5.69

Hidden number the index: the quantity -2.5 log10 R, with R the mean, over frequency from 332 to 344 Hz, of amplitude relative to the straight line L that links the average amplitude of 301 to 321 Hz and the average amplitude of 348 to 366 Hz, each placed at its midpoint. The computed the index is -0.18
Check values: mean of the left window 4.05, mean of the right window 5.7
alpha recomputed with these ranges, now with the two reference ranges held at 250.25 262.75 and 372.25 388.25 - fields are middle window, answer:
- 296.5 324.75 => 6.65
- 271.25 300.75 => 0.88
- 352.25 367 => -0.12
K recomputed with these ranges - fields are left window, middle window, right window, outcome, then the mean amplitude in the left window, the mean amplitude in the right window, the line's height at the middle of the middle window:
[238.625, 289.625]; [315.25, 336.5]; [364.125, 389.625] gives 1.8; 5.66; 5.73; 5.7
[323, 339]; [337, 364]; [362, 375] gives 0.0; 5.74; 5.79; 5.77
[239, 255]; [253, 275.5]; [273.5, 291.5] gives -0.6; 5.56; 5.61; 5.58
